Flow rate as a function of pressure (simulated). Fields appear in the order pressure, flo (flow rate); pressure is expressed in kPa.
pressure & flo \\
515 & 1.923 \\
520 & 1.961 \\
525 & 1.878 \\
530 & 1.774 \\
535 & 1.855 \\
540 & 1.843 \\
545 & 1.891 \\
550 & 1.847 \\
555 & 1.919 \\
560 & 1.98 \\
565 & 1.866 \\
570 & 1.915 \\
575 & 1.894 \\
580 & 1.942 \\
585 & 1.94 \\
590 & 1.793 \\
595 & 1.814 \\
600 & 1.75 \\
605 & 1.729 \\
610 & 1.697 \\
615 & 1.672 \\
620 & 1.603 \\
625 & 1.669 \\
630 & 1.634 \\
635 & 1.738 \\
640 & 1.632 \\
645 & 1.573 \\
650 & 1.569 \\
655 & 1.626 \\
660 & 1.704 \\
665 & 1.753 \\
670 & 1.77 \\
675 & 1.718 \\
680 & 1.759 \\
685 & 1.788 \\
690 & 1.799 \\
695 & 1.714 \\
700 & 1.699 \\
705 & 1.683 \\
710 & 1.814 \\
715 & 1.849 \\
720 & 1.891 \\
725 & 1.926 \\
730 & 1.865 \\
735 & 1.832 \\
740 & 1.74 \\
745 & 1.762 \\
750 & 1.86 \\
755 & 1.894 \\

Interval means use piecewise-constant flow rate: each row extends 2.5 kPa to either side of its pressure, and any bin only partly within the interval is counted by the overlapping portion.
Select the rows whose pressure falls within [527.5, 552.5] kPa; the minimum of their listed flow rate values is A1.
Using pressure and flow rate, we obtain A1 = 1.774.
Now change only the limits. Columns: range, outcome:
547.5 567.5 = 1.847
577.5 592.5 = 1.793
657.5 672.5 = 1.704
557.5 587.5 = 1.866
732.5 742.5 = 1.74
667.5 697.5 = 1.714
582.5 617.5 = 1.672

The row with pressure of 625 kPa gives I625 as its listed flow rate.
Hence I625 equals 1.669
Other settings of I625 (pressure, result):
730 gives 1.865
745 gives 1.762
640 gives 1.632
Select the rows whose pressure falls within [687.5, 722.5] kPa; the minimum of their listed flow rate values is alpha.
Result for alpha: 1.683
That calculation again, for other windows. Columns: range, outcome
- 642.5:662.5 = 1.569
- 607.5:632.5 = 1.603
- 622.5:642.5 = 1.632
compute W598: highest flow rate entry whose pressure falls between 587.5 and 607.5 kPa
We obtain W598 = 1.814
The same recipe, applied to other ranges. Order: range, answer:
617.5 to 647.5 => 1.738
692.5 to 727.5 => 1.926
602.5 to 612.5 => 1.729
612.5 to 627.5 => 1.672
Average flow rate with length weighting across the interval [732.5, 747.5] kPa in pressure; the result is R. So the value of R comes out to 1.78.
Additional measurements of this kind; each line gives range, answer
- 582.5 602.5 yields 1.82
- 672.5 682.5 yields 1.74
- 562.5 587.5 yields 1.91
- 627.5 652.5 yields 1.63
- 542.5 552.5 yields 1.87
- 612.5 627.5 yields 1.65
